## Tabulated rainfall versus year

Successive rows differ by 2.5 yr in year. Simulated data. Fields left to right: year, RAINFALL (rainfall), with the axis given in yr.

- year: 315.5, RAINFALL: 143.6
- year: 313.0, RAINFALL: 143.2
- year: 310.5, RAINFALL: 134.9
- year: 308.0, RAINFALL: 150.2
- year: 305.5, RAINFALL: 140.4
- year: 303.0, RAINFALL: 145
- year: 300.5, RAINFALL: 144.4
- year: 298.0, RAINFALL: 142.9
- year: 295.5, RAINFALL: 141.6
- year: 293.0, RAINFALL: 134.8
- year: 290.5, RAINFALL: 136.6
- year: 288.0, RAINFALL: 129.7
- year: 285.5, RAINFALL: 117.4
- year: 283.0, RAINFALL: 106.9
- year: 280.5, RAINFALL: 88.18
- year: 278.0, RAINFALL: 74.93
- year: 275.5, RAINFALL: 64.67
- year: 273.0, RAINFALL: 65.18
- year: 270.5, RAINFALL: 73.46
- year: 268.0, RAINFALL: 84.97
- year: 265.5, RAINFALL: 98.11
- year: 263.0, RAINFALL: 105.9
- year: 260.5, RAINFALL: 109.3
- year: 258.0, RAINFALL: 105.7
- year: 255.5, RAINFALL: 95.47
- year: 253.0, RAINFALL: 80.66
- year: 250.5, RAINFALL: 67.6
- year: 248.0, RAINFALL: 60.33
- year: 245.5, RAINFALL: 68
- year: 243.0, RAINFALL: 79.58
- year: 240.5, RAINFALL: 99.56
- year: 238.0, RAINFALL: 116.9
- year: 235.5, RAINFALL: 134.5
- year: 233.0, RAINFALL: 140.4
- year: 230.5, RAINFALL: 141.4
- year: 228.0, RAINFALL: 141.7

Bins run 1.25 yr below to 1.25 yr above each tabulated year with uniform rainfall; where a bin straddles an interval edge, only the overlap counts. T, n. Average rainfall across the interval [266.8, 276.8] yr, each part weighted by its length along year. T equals 72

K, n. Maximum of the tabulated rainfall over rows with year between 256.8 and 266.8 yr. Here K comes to 109.3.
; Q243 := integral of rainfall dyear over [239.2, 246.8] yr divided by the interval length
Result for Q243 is 82.5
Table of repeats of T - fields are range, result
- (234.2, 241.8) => 117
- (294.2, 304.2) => 143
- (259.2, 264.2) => 108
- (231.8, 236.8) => 137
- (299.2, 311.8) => 143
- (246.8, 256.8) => 76.2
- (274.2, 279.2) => 69.7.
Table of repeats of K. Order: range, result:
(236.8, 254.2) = 116.9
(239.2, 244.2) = 99.56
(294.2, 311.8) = 150.2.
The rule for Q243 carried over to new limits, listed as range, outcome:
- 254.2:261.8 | 103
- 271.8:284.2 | 79.9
